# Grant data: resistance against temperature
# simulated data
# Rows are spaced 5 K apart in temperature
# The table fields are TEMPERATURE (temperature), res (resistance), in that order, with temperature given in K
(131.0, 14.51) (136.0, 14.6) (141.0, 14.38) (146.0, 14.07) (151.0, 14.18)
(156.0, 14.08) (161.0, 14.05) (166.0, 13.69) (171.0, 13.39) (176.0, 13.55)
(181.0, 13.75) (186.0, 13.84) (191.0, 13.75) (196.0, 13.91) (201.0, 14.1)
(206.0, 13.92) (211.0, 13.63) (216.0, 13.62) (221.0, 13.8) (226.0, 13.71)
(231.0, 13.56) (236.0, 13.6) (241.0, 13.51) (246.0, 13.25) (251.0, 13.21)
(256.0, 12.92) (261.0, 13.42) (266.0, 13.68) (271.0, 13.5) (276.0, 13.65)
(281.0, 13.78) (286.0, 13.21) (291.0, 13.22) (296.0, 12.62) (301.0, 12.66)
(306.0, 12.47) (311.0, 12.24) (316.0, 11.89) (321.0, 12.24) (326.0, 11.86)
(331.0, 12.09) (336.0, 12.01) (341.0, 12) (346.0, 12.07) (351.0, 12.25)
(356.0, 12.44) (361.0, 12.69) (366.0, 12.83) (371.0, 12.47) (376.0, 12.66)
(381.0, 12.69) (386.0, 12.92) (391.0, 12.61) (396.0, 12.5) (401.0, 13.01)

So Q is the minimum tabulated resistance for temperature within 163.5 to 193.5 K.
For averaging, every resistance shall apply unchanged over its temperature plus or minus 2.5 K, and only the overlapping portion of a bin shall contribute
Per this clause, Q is 13.39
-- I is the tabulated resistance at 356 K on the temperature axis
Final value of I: 12.44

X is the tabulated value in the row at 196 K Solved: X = 13.91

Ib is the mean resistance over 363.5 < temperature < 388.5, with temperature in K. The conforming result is 12.7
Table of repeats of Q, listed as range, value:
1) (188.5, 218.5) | 13.62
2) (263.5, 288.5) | 13.21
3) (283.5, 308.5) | 12.47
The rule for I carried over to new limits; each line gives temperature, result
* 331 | 12.09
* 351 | 12.25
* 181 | 13.75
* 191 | 13.75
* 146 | 14.07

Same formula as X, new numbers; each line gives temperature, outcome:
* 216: 13.62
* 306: 12.47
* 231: 13.56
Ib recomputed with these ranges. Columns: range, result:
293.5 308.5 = 12.6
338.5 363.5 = 12.3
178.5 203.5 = 13.9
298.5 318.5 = 12.3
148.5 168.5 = 14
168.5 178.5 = 13.5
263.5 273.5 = 13.6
